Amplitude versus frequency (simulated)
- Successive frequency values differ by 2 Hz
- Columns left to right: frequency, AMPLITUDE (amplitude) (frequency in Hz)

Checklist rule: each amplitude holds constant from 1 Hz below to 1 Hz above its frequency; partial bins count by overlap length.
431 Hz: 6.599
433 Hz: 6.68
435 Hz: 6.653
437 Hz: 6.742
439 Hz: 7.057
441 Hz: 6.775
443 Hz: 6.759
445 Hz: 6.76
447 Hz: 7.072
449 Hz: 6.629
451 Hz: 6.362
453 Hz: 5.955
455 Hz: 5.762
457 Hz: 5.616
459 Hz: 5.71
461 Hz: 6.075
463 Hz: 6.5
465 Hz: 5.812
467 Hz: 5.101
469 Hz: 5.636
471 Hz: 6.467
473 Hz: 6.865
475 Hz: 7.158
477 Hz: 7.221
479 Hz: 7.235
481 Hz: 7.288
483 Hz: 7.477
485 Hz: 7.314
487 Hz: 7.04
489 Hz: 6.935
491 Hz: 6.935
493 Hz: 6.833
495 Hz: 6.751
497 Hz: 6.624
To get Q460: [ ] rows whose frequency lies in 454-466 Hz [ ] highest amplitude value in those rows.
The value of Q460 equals 6.5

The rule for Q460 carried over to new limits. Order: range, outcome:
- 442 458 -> 7.072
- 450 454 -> 6.362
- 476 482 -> 7.288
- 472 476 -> 7.158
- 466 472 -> 6.467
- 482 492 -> 7.477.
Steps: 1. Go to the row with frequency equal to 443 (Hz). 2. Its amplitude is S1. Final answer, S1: 6.759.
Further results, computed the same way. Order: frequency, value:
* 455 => 5.762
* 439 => 7.057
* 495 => 6.751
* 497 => 6.624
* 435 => 6.653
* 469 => 5.636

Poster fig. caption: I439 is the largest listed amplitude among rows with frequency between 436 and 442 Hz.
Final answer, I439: 7.057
